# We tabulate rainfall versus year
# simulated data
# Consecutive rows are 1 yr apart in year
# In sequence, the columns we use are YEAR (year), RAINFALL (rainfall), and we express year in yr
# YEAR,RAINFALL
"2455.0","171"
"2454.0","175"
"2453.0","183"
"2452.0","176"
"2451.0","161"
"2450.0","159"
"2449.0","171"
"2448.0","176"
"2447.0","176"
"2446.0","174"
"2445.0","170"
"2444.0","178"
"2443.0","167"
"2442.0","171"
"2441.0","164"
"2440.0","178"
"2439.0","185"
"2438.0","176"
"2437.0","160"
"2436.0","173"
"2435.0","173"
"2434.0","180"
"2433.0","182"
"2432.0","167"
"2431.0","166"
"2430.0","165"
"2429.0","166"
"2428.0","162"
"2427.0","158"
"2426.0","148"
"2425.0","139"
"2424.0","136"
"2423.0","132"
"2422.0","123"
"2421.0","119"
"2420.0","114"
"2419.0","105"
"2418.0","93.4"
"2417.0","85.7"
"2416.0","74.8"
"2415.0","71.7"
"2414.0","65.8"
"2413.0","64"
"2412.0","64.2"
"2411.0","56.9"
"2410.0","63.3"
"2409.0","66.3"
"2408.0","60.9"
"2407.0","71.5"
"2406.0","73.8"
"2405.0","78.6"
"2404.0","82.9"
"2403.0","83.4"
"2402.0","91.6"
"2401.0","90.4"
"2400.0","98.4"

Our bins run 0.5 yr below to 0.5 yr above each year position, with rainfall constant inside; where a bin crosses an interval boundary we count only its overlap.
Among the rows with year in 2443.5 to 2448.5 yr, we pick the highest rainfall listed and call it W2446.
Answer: 178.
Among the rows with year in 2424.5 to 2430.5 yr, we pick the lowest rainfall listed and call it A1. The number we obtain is 139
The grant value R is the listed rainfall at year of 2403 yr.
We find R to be 83.4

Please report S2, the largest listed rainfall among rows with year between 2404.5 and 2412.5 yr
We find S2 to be 78.6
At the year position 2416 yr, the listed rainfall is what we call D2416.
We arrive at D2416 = 74.8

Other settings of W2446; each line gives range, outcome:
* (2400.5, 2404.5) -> 91.6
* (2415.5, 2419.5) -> 105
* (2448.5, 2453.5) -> 183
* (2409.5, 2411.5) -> 63.3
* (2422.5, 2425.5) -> 139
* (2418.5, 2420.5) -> 114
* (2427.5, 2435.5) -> 182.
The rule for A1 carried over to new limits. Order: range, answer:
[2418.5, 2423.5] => 105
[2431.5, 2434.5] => 167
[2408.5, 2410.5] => 63.3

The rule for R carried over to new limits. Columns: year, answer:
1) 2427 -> 158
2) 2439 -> 185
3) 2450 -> 159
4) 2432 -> 167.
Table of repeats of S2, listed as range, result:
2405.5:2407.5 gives 73.8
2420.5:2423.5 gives 132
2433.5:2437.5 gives 180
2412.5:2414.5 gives 65.8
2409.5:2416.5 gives 74.8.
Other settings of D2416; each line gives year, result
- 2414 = 65.8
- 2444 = 178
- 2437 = 160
